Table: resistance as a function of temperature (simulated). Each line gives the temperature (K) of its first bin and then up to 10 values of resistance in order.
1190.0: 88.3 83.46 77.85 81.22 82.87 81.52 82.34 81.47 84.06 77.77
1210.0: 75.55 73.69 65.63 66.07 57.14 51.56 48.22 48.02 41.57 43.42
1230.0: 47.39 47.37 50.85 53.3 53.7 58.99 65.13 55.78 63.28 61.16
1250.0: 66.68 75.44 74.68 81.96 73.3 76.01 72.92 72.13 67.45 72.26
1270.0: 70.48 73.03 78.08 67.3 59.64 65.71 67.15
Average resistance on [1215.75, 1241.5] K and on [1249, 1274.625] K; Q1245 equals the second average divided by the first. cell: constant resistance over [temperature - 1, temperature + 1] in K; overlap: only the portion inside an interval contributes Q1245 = 1.4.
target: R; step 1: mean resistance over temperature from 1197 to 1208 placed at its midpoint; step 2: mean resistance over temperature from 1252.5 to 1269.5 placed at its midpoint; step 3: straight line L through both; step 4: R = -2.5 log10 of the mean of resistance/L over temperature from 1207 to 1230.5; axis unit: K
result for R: 0.34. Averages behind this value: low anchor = 82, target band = 58.2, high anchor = 73.8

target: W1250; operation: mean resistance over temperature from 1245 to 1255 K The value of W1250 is 68.2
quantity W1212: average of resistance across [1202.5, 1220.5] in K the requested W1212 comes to 71.2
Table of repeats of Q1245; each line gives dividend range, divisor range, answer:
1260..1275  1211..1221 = 1.16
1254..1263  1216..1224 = 1.42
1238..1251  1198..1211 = 0.76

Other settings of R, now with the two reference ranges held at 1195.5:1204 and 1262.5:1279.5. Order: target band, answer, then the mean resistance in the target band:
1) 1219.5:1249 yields 0.40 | 52.7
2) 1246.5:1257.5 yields 0.02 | 71.6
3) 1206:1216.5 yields 0.10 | 73.2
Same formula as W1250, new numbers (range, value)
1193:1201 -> 80.9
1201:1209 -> 81.4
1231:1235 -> 49.1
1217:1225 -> 51.2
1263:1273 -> 71.1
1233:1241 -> 54.2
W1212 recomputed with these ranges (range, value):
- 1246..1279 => 71.2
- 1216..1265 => 60.1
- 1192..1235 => 65.5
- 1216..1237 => 49.7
